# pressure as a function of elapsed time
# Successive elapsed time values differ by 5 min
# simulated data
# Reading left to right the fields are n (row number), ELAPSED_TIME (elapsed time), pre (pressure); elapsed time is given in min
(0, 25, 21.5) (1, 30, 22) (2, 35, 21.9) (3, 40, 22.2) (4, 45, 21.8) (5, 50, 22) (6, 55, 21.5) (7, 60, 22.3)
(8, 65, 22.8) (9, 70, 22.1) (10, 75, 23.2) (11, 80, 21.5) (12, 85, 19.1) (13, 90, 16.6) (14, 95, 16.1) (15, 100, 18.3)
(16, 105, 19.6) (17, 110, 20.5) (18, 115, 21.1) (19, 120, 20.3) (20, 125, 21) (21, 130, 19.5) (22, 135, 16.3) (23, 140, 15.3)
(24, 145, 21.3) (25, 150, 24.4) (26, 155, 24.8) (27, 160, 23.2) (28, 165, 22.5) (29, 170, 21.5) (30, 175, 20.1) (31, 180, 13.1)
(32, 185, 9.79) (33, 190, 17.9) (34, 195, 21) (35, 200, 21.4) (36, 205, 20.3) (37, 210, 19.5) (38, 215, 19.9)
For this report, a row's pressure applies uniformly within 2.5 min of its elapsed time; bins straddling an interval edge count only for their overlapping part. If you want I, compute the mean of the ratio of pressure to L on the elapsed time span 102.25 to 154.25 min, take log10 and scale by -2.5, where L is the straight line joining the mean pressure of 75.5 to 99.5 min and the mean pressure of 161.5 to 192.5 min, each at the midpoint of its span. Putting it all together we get -0.10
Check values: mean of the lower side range 18.7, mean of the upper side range 17.7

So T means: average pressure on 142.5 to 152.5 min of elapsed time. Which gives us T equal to 22.9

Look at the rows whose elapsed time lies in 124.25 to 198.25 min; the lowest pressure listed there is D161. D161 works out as 9.79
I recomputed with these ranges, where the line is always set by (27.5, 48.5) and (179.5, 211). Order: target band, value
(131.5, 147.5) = 0.09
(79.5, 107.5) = 0.12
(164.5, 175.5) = -0.16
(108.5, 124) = -0.04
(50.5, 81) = -0.05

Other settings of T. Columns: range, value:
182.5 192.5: 13.8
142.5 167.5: 23.2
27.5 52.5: 22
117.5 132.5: 20.3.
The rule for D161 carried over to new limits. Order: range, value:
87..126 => 16.1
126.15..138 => 16.3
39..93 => 16.6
